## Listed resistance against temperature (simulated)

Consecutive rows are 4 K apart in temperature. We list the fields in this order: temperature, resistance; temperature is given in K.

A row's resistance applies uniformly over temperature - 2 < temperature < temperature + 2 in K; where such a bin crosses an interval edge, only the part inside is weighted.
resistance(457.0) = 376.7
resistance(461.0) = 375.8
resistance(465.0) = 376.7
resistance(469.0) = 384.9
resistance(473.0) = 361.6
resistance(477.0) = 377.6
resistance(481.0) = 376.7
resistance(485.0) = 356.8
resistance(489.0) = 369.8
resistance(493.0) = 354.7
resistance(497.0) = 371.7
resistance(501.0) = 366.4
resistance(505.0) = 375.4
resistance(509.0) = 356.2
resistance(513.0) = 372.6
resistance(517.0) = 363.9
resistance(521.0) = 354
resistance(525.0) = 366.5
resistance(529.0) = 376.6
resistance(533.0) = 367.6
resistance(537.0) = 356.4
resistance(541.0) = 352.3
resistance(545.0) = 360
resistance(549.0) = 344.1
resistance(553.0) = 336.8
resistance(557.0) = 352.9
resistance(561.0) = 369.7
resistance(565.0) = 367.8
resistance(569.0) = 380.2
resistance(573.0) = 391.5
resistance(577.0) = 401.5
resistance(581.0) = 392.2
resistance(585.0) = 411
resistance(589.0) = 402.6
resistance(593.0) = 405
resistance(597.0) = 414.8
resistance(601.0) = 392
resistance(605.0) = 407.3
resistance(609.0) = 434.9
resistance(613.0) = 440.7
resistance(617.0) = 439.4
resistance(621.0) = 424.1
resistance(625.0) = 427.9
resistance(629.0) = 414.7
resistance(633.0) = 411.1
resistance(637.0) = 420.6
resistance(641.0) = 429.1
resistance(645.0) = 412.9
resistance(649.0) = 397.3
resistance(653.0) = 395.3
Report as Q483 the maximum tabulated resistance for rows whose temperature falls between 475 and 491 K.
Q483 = 377.6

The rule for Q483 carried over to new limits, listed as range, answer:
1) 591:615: 440.7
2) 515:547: 376.6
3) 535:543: 356.4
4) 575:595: 411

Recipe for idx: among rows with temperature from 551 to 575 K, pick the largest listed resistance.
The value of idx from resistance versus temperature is 391.5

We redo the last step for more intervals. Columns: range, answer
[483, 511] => 375.4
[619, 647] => 429.1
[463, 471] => 384.9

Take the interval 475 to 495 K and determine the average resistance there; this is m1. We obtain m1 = 367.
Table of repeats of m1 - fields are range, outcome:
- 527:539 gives 367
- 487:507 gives 368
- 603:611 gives 421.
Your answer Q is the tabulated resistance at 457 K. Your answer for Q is 376.7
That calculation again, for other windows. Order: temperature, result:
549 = 344.1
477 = 377.6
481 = 376.7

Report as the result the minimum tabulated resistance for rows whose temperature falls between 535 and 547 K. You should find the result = 352.3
